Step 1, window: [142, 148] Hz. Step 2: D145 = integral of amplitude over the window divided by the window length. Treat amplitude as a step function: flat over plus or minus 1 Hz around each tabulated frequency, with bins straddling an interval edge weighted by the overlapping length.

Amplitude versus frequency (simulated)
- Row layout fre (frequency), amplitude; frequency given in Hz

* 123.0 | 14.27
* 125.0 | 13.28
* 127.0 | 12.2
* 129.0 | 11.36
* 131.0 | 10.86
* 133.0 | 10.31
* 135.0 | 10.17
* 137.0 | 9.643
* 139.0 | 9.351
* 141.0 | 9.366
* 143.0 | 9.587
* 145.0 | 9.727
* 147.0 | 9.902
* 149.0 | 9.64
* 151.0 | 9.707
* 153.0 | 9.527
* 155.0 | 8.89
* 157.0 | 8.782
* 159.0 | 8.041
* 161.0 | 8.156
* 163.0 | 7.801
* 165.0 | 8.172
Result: 9.74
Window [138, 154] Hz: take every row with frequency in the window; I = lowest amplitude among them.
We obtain 9.351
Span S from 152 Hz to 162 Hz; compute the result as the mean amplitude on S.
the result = 8.68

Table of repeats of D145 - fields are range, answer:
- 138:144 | 9.43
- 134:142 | 9.63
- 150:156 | 9.37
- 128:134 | 10.8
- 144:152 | 9.74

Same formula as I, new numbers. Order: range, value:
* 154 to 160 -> 8.041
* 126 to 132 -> 10.86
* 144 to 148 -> 9.727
